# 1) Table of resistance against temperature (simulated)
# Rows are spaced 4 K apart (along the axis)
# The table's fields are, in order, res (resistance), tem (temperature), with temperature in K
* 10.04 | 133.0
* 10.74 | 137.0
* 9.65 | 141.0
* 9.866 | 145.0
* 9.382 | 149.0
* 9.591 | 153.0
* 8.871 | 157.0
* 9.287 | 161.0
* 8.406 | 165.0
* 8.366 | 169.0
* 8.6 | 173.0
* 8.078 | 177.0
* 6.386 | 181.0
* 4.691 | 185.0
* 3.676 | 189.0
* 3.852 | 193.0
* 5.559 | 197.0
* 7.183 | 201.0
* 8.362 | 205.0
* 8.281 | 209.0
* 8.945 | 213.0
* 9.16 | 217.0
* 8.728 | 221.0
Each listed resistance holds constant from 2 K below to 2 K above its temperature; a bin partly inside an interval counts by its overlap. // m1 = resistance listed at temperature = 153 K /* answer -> 9.591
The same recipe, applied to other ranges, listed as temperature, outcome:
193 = 3.852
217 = 9.16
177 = 8.078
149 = 9.382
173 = 8.6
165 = 8.406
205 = 8.362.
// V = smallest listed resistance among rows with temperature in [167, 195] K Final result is 3.676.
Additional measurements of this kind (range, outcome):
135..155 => 9.382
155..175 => 8.366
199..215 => 7.183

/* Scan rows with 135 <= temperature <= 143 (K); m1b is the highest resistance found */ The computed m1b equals 10.74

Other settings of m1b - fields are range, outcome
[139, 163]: 9.866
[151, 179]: 9.591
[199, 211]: 8.362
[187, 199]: 5.559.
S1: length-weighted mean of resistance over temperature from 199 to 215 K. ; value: 8.19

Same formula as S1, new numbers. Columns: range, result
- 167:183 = 7.86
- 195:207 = 7.03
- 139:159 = 9.47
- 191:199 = 4.71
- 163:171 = 8.39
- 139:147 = 9.76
